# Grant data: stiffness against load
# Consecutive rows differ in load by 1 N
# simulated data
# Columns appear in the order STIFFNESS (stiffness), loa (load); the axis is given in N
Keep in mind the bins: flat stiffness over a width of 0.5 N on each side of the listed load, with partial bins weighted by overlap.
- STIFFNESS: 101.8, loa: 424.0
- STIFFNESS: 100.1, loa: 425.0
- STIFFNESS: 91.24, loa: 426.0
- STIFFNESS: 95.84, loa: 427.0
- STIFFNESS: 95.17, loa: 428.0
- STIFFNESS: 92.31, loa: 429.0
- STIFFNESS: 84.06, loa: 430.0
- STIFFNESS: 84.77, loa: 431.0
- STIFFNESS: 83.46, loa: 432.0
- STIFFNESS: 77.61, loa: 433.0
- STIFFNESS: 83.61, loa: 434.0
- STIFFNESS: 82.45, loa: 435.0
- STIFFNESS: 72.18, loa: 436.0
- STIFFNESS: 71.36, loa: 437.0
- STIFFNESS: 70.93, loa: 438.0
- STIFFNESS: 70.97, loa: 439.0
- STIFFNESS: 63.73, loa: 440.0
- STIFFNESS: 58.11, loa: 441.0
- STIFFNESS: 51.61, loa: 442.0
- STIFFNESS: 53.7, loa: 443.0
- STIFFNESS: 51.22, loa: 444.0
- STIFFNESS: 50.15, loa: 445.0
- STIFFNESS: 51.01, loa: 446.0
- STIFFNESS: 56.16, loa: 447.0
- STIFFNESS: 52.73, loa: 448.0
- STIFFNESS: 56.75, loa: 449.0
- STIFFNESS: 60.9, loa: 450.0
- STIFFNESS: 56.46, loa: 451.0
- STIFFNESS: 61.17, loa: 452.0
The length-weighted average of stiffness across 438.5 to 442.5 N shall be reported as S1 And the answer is 61.1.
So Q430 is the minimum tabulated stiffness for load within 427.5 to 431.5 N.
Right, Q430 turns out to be 84.06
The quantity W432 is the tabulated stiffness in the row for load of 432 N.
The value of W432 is 83.46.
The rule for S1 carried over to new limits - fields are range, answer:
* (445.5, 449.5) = 54.2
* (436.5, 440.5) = 69.2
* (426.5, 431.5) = 90.4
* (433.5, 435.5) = 83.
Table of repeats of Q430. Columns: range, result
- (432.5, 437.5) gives 71.36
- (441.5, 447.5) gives 50.15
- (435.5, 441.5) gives 58.11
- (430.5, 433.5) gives 77.61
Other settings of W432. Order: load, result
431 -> 84.77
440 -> 63.73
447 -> 56.16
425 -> 100.1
